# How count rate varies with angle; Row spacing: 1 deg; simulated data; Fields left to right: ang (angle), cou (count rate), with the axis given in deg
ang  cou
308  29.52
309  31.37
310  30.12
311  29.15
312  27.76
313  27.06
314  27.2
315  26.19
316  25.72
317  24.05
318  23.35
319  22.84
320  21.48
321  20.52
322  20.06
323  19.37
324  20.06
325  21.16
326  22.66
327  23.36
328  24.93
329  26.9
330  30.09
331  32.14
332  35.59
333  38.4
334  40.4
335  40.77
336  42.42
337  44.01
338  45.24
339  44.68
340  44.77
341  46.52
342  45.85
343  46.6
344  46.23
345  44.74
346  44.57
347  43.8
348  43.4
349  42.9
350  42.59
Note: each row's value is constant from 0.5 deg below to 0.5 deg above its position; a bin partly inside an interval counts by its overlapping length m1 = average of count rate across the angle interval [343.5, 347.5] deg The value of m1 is 44.8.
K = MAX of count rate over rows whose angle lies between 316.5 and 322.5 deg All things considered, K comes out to 24.05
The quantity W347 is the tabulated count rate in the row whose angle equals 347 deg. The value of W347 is 43.8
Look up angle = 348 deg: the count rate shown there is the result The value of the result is 43.4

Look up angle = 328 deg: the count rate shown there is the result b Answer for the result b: 24.93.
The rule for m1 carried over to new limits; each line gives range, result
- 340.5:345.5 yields 46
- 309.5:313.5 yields 28.5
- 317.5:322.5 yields 21.6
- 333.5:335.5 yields 40.6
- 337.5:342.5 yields 45.4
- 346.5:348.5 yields 43.6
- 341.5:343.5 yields 46.2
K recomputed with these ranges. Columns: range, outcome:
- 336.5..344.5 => 46.6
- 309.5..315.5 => 30.12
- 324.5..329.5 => 26.9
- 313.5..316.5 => 27.2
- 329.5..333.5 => 38.4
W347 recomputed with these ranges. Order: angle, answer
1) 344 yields 46.23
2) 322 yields 20.06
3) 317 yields 24.05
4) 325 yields 21.16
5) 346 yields 44.57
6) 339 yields 44.68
